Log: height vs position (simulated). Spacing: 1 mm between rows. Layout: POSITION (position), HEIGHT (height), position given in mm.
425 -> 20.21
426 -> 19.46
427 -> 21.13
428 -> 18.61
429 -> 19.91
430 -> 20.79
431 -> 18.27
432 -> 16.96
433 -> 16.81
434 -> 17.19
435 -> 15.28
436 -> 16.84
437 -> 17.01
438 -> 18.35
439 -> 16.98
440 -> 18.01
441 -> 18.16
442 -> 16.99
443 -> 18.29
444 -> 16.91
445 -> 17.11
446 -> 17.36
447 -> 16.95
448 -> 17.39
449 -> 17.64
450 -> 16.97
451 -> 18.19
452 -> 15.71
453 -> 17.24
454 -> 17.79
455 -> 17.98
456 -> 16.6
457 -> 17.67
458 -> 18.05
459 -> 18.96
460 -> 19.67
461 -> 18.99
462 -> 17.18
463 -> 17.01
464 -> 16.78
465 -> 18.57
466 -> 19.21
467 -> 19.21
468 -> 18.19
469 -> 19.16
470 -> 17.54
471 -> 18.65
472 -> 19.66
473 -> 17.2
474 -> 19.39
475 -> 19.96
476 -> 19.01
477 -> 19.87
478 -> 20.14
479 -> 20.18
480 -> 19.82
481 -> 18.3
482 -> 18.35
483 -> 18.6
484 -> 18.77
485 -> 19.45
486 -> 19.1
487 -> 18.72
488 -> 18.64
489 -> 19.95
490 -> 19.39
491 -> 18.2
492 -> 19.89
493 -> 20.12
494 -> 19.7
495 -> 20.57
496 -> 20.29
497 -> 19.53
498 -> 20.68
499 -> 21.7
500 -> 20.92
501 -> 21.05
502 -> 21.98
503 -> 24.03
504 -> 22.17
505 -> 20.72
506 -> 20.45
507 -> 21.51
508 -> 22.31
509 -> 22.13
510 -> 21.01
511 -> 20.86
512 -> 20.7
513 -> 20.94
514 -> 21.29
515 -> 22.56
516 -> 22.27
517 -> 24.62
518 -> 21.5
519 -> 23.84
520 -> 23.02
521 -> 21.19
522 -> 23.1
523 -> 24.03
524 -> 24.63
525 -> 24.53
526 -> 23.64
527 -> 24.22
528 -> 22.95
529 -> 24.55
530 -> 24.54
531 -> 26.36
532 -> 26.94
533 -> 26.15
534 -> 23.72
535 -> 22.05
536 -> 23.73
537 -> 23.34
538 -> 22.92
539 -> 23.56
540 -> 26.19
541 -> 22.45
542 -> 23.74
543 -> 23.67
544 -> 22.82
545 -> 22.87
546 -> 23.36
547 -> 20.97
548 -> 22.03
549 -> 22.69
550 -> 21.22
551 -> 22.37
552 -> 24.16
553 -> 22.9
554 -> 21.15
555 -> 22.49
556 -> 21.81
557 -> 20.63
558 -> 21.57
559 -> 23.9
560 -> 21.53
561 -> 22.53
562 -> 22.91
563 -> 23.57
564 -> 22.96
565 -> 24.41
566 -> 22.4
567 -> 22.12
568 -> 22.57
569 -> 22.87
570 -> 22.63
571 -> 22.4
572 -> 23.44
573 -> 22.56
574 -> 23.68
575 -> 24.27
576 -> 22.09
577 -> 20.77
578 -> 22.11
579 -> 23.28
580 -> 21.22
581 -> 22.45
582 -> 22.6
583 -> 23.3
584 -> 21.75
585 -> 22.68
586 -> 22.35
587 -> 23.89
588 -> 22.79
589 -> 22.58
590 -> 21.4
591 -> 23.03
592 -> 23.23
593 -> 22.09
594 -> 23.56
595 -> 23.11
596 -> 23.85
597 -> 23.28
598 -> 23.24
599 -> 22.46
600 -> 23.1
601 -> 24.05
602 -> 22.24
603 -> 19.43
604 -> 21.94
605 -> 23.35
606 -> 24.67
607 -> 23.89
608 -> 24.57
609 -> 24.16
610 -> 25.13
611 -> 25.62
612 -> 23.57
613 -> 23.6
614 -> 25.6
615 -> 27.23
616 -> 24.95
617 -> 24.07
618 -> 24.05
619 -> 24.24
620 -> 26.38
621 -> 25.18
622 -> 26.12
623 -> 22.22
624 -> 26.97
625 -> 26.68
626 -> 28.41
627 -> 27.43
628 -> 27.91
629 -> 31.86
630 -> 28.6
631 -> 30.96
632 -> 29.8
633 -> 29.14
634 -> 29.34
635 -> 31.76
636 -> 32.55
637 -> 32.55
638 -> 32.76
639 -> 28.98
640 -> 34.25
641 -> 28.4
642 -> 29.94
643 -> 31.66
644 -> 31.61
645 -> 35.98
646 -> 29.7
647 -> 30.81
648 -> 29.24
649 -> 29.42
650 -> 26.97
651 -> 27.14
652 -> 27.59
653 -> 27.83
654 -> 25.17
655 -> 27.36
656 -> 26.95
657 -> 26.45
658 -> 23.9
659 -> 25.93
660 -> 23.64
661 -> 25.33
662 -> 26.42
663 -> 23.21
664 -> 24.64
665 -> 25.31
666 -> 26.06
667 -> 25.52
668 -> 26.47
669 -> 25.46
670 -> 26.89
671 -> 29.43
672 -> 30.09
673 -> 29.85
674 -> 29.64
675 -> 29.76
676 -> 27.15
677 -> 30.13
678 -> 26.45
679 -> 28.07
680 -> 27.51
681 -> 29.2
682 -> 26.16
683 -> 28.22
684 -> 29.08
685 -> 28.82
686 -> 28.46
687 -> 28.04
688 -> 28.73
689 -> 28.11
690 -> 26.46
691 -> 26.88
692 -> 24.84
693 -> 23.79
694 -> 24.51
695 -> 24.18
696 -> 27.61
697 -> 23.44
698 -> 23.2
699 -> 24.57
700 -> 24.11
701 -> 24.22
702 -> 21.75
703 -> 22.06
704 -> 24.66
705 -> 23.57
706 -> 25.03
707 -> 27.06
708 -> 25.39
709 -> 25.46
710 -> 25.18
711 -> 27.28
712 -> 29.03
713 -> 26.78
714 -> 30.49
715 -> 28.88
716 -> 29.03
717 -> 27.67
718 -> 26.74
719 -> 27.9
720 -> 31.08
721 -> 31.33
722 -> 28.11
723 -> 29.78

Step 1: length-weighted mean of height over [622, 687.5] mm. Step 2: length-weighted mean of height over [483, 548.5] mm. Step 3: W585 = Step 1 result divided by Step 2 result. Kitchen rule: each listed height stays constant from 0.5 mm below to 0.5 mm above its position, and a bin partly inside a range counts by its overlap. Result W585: 1.28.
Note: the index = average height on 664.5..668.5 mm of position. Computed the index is 25.8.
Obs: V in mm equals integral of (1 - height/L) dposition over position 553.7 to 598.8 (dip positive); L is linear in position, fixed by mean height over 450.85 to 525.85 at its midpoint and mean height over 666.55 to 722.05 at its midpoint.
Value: 0.7 mm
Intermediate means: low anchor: 20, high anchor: 26.9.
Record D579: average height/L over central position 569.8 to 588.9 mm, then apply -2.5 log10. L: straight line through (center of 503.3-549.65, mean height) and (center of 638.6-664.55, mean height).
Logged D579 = 0.11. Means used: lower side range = 23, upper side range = 28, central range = 22.6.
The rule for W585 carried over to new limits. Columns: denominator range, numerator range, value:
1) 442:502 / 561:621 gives 1.24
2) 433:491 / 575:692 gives 1.45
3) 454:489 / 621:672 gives 1.51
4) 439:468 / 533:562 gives 1.29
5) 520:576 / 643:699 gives 1.18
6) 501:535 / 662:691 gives 1.20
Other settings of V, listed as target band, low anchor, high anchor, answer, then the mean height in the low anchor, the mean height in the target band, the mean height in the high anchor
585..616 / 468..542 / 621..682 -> 2.91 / 21.4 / 23.4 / 28.2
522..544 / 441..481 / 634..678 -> -2.20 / 18.2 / 24.1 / 28.4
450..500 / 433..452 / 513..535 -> 2.42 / 17.3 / 18.8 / 23.7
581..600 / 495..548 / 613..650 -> 2.61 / 22.7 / 22.8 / 28.7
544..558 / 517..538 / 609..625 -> 1.15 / 23.9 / 22.2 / 25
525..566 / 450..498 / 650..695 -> -2.97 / 18.7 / 23.2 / 26.9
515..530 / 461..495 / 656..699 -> -2.01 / 18.9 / 23.4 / 26.7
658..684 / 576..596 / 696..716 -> -2.50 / 22.6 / 27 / 25.5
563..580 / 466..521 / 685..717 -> -0.24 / 20.3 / 22.8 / 26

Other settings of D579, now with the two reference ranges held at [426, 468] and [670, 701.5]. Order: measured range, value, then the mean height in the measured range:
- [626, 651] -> -0.20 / 30.4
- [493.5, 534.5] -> -0.10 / 22.5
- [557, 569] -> -0.02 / 22.7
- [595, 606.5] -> 0.04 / 22.9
